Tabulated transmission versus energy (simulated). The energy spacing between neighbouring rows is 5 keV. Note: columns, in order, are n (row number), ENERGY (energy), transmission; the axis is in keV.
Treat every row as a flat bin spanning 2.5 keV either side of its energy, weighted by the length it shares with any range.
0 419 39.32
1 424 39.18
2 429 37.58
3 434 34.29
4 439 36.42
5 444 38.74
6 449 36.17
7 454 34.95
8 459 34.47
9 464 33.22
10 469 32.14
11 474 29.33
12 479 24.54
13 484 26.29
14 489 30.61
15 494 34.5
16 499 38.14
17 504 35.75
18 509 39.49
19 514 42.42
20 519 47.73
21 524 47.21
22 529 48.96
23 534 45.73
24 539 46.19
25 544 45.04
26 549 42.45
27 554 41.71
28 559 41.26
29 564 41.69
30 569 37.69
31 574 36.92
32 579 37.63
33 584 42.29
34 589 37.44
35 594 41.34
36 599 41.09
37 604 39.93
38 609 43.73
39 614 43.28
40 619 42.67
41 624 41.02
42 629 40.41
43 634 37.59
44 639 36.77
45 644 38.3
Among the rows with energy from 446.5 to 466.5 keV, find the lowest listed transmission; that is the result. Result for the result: 33.22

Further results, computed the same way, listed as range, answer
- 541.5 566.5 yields 41.26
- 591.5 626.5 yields 39.93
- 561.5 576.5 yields 36.92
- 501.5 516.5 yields 35.75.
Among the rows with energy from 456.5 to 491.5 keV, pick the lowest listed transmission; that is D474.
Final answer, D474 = 24.54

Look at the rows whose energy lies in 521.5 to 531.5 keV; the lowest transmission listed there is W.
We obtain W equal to 47.21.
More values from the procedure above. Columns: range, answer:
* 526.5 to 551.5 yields 42.45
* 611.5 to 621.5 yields 42.67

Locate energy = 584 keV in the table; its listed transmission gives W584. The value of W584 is 42.29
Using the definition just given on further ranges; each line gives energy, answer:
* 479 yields 24.54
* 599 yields 41.09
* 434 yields 34.29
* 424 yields 39.18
